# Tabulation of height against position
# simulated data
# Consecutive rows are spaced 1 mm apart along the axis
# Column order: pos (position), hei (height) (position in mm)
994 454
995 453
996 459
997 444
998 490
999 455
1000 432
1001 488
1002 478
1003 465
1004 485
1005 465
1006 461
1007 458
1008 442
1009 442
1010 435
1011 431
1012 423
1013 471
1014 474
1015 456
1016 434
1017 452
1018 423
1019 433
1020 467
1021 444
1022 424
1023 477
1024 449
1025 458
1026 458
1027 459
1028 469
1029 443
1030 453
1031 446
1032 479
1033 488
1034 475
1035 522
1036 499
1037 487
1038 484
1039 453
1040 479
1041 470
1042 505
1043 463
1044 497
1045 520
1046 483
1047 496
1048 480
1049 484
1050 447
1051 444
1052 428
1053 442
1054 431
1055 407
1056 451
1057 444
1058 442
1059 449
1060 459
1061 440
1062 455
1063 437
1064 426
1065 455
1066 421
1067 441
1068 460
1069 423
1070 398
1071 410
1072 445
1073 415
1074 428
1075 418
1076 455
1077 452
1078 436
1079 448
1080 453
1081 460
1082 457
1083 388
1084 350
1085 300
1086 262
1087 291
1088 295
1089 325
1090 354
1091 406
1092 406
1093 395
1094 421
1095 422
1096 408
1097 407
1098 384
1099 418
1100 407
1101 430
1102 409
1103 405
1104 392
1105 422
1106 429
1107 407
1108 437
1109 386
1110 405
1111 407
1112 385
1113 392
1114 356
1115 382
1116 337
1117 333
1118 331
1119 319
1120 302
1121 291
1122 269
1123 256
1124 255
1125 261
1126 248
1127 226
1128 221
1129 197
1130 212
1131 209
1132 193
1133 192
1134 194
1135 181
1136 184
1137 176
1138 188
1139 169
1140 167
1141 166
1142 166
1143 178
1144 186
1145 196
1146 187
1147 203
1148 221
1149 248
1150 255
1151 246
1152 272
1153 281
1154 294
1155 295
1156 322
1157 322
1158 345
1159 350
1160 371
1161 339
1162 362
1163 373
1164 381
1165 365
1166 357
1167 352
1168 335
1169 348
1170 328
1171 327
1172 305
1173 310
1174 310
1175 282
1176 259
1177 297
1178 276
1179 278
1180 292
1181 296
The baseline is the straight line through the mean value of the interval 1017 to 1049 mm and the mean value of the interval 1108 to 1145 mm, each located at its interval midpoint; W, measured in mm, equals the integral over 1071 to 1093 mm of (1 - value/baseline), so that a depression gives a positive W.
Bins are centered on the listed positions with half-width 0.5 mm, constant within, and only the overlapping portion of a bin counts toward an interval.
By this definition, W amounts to -1.9 mm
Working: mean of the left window 470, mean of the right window 260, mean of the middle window 393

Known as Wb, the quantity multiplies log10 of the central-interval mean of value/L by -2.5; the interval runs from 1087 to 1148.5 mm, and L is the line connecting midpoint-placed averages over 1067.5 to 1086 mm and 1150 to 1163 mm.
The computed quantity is 0.218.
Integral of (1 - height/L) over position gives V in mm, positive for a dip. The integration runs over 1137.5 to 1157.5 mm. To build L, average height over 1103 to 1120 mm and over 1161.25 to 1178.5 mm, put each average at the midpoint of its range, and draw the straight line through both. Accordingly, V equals 6.8 mm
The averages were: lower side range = 381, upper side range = 328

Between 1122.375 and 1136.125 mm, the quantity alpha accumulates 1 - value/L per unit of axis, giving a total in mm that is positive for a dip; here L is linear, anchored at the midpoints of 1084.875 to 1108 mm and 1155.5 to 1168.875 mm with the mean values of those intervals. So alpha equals 5.6 mm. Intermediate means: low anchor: 385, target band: 218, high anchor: 352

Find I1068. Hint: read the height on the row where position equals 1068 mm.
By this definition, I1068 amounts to 460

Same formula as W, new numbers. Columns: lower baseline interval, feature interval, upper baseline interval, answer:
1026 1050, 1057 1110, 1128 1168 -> -3.6 mm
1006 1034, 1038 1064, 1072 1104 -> -2.0 mm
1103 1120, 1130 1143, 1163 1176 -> 6.4 mm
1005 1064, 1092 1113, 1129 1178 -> -3.6 mm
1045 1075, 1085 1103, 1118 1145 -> -2.4 mm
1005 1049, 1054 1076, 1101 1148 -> -2.4 mm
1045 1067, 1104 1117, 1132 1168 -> -2.0 mm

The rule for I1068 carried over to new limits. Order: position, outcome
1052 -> 428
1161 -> 339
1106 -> 429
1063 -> 437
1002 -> 478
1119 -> 319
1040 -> 479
